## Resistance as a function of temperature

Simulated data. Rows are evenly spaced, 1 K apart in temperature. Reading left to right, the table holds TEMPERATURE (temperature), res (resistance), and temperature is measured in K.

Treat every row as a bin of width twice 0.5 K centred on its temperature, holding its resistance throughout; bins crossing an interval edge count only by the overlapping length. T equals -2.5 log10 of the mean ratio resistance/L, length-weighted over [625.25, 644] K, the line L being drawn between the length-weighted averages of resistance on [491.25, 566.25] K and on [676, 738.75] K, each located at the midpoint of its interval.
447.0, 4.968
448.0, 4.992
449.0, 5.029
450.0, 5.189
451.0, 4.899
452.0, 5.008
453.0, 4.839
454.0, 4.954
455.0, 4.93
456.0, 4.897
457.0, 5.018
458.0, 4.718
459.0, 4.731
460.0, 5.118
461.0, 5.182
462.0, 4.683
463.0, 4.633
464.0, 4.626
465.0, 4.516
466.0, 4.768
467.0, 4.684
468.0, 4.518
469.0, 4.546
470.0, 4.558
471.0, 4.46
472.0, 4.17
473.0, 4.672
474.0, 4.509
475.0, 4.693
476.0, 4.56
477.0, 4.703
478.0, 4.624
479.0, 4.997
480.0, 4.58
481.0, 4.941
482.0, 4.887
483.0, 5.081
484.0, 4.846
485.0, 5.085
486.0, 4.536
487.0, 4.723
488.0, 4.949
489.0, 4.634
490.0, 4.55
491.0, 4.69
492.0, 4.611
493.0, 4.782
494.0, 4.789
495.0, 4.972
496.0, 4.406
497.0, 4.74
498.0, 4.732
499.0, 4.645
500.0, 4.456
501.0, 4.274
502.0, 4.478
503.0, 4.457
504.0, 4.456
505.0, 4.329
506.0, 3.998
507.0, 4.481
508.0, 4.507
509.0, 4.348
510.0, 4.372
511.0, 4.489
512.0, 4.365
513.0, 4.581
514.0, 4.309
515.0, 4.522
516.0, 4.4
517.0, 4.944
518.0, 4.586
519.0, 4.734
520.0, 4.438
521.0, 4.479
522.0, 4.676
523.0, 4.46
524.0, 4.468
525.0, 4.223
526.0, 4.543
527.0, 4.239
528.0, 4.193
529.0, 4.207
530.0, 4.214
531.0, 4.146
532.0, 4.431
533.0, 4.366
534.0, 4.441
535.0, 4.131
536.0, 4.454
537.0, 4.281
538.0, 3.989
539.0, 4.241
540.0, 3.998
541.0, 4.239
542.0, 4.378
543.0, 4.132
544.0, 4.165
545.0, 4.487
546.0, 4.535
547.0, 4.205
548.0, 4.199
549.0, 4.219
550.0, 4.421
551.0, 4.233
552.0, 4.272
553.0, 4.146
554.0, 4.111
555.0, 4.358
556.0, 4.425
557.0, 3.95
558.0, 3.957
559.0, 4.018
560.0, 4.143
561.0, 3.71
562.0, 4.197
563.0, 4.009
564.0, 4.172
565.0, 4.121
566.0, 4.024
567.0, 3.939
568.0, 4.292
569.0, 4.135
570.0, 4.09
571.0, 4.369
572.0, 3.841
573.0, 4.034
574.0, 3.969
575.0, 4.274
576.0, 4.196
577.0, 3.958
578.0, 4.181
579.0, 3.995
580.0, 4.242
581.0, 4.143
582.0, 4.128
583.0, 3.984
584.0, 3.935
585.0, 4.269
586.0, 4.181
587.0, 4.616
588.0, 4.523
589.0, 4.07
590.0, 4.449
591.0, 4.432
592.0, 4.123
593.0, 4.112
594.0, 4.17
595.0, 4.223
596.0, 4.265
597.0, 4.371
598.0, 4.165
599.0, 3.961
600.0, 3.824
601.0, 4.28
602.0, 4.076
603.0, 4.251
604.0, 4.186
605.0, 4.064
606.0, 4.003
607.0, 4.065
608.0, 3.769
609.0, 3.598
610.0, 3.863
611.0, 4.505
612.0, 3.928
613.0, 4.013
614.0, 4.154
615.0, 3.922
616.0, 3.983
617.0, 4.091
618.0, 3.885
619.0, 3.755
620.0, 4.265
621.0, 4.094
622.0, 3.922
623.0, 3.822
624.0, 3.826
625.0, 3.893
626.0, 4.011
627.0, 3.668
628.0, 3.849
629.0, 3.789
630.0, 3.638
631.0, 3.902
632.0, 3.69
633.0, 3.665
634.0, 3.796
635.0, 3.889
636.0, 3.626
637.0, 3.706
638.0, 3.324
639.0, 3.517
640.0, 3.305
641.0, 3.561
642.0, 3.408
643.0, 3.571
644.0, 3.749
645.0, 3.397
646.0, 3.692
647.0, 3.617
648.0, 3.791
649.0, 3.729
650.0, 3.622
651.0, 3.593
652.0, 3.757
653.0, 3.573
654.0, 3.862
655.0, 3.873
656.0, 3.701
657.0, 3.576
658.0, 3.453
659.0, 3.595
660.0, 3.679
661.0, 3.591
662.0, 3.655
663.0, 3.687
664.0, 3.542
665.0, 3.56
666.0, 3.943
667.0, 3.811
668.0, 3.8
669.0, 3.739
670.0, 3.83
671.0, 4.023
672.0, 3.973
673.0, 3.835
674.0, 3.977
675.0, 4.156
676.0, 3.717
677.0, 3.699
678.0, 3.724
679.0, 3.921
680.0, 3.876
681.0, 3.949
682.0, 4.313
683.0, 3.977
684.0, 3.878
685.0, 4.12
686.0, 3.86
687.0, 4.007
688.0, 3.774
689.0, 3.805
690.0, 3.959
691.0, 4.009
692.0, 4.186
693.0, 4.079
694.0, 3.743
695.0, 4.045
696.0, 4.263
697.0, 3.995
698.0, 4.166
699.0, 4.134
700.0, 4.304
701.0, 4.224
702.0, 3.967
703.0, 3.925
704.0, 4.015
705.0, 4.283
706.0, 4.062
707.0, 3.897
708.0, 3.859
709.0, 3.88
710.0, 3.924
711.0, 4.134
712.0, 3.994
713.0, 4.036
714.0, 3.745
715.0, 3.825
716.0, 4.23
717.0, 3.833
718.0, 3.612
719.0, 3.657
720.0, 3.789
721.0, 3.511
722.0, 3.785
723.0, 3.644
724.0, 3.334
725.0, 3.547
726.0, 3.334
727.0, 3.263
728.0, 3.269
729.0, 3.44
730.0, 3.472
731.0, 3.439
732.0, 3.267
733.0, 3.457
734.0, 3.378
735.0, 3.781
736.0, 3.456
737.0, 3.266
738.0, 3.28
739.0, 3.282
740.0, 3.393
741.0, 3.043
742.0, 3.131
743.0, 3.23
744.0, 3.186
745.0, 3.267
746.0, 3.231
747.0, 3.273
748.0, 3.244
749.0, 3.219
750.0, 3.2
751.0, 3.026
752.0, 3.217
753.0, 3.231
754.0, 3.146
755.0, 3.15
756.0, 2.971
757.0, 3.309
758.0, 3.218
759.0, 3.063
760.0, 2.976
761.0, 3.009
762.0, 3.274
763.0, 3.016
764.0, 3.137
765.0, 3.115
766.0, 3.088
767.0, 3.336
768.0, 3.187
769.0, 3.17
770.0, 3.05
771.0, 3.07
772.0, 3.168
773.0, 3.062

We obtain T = 0.10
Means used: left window 4.35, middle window 3.67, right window 3.81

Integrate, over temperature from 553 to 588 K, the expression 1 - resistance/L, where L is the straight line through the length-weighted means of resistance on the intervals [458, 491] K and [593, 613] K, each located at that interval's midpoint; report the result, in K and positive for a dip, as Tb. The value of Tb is 1.0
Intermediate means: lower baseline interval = 4.71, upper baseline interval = 4.08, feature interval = 4.12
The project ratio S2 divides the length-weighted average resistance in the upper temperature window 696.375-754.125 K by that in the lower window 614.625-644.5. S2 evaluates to 1.0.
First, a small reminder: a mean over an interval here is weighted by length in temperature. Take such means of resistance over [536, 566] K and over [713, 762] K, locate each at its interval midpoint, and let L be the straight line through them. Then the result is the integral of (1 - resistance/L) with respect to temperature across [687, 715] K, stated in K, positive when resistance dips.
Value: -3.8 K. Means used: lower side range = 4.18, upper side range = 3.37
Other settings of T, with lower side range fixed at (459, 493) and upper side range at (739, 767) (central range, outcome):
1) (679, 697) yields -0.133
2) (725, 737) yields -0.040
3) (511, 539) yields 0.009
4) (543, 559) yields 0.014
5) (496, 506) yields 0.022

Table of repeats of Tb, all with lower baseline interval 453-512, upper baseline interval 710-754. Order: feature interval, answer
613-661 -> 2.2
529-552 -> 0.6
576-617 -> -0.1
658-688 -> -0.7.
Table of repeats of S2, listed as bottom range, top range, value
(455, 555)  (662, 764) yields 0.81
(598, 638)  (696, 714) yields 1.03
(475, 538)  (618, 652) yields 0.82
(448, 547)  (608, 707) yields 0.84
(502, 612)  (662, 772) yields 0.85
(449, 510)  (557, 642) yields 0.85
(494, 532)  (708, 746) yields 0.79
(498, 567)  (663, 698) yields 0.91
